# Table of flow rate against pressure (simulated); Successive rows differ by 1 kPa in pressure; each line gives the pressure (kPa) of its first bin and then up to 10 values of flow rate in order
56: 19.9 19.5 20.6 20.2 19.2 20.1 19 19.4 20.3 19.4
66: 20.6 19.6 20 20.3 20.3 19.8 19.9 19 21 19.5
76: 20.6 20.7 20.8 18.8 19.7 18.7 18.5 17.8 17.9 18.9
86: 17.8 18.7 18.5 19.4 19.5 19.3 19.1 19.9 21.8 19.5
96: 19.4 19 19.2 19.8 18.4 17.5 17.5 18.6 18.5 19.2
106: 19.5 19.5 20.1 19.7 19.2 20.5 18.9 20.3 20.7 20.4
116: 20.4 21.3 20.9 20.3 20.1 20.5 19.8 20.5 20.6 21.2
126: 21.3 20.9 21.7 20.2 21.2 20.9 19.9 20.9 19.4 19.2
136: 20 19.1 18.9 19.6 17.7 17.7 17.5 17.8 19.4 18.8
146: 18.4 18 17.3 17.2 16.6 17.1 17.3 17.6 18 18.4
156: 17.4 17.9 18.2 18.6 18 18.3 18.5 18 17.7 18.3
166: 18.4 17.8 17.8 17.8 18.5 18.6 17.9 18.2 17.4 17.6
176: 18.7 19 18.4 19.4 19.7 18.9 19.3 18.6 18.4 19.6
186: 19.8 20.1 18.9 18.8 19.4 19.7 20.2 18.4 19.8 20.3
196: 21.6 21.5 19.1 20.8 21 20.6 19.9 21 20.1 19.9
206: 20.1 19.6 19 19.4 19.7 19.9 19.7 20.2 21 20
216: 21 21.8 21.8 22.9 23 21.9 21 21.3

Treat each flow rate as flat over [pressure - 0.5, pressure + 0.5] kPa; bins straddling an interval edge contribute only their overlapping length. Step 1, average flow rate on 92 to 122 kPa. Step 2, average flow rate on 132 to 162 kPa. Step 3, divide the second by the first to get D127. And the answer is 0.9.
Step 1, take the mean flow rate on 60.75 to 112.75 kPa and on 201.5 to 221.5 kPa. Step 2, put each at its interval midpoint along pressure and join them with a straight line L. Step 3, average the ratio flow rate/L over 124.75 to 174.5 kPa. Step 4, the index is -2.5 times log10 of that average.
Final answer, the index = 0.08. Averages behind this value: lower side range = 19.4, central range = 18.6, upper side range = 20.6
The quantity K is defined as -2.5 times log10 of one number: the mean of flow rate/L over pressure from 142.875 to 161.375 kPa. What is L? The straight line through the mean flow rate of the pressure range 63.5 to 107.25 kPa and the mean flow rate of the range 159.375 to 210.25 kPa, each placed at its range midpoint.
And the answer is 0.08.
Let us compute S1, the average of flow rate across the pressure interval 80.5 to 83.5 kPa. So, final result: 18.3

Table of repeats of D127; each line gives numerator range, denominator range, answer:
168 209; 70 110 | 1.01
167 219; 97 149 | 1.00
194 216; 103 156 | 1.04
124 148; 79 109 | 1.03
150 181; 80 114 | 0.95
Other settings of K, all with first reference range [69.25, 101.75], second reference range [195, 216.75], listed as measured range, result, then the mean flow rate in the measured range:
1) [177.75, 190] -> 0.05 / 19.2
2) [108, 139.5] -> -0.04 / 20.3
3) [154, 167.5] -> 0.10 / 18.1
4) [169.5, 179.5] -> 0.09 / 18.4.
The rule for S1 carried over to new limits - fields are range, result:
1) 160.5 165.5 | 18.2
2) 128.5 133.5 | 20.6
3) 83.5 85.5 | 18.4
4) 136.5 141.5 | 18.6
